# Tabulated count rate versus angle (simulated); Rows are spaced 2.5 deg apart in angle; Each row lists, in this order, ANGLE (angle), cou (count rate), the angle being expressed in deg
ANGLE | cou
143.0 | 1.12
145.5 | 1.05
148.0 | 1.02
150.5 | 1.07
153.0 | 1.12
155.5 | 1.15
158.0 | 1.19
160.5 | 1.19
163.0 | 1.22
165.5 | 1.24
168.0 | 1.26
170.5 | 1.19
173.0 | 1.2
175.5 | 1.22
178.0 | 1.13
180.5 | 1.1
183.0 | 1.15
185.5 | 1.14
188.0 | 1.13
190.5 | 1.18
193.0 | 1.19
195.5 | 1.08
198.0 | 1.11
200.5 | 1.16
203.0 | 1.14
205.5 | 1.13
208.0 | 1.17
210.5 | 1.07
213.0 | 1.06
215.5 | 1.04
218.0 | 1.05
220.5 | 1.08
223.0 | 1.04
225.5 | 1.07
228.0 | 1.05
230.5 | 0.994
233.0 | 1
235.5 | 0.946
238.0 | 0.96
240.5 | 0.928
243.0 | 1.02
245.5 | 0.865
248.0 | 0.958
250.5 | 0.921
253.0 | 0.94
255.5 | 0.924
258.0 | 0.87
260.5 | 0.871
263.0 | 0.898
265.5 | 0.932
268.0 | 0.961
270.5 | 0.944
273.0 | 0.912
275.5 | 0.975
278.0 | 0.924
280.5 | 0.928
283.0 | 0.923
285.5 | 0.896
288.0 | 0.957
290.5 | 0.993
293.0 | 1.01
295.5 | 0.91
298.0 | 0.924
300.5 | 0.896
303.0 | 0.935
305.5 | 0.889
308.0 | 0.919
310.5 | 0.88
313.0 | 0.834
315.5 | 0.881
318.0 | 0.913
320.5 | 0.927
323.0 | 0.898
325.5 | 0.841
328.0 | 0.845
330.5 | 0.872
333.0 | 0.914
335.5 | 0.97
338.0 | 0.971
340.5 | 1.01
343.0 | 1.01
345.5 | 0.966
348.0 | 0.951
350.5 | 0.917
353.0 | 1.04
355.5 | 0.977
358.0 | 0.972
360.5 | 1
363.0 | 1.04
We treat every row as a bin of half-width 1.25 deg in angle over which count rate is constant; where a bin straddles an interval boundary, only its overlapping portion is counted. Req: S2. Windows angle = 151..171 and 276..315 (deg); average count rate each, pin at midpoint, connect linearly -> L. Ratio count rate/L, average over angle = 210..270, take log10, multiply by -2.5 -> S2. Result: 0.06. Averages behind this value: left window 1.19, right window 0.921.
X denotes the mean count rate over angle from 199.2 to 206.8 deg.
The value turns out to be 1.14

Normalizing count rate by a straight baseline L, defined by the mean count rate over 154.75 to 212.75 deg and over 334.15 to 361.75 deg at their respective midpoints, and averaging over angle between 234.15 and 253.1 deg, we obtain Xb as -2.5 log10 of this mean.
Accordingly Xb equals 0.163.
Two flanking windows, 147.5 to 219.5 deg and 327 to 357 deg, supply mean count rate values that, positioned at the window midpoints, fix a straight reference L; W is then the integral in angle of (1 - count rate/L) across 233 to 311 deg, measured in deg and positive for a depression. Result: 8.0 deg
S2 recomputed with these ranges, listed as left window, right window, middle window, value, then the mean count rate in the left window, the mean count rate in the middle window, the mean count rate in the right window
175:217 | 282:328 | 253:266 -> 0.114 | 1.13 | 0.901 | 0.911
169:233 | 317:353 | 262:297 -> 0.075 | 1.11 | 0.94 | 0.933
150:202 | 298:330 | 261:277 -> 0.051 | 1.16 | 0.934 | 0.889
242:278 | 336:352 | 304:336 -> 0.082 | 0.927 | 0.889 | 0.972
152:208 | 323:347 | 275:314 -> 0.078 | 1.16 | 0.924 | 0.932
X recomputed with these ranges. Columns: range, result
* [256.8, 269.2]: 0.906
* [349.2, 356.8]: 0.978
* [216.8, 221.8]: 1.06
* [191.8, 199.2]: 1.13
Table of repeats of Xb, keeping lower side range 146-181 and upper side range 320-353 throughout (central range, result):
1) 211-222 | 0.04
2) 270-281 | 0.09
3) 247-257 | 0.12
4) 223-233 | 0.05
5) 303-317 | 0.10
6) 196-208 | -0.02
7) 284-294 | 0.04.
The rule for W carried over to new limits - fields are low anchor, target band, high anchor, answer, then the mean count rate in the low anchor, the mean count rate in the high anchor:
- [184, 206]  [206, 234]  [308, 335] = 0.80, 1.14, 0.885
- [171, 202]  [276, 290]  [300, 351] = 0.79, 1.15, 0.916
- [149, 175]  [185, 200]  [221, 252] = -0.53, 1.18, 0.981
